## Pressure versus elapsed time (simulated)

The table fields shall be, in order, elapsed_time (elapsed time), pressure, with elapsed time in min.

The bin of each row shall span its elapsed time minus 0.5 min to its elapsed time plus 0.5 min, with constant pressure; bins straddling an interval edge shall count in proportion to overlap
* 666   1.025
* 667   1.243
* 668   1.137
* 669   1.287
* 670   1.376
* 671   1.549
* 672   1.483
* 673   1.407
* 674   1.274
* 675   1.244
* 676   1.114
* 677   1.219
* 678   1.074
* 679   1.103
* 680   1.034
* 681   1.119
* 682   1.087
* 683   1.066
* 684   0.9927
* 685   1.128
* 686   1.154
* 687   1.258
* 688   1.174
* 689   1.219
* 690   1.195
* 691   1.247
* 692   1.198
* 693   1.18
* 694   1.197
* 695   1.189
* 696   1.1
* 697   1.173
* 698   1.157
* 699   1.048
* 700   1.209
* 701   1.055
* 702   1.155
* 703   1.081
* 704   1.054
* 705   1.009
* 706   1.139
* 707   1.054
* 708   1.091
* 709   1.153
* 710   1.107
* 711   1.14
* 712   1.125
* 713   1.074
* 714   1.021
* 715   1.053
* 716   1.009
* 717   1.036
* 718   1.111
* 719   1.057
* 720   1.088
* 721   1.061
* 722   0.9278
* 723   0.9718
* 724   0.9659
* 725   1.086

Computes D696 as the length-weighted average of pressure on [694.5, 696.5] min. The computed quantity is 1.14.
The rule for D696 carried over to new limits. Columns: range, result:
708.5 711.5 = 1.13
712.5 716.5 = 1.04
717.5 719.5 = 1.08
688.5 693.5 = 1.21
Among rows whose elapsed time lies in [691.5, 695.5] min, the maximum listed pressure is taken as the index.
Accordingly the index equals 1.198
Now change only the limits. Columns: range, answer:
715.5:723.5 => 1.111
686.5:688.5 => 1.258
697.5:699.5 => 1.157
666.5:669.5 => 1.287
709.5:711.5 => 1.14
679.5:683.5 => 1.119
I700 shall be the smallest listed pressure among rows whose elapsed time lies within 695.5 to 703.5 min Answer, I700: 1.048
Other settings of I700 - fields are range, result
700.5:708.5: 1.009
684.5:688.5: 1.128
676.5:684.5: 0.9927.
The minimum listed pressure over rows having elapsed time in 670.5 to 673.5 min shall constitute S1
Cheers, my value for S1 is 1.407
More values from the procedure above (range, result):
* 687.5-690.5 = 1.174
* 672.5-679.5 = 1.074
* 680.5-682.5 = 1.087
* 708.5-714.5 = 1.021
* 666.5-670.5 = 1.137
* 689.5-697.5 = 1.1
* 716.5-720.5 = 1.036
